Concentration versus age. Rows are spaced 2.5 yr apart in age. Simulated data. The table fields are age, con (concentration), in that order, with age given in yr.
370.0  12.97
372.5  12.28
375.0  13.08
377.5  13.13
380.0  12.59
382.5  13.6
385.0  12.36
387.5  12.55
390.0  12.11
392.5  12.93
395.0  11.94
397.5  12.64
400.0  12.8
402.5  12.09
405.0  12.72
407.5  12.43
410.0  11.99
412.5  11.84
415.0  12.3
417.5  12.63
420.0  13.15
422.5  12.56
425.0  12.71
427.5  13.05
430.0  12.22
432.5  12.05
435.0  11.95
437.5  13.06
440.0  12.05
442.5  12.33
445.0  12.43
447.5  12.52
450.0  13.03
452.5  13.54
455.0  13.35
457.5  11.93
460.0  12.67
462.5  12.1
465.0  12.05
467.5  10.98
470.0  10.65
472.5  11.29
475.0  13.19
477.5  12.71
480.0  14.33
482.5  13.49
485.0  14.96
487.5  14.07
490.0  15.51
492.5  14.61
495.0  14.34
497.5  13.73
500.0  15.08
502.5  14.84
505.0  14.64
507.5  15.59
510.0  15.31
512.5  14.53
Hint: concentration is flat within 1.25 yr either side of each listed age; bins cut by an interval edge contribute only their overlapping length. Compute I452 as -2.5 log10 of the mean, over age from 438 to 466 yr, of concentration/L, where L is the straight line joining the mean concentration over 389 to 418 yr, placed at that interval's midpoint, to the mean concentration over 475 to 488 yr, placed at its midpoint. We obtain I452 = 0.06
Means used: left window 12.4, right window 13.8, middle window 12.6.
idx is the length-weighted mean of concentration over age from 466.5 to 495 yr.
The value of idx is 13.3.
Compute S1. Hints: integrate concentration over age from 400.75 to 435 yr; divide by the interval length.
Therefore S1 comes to 12.4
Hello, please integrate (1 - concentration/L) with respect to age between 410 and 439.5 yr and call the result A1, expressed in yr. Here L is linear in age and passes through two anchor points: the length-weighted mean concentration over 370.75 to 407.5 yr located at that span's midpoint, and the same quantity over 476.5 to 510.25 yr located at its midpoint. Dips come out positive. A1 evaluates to 1.78 yr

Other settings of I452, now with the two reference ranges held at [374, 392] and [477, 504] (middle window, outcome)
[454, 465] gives 0.12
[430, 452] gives 0.10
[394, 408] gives 0.05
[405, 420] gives 0.07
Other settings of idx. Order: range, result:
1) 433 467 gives 12.5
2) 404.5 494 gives 12.7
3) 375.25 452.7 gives 12.6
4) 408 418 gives 12.2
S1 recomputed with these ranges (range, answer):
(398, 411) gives 12.4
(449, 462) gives 12.9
